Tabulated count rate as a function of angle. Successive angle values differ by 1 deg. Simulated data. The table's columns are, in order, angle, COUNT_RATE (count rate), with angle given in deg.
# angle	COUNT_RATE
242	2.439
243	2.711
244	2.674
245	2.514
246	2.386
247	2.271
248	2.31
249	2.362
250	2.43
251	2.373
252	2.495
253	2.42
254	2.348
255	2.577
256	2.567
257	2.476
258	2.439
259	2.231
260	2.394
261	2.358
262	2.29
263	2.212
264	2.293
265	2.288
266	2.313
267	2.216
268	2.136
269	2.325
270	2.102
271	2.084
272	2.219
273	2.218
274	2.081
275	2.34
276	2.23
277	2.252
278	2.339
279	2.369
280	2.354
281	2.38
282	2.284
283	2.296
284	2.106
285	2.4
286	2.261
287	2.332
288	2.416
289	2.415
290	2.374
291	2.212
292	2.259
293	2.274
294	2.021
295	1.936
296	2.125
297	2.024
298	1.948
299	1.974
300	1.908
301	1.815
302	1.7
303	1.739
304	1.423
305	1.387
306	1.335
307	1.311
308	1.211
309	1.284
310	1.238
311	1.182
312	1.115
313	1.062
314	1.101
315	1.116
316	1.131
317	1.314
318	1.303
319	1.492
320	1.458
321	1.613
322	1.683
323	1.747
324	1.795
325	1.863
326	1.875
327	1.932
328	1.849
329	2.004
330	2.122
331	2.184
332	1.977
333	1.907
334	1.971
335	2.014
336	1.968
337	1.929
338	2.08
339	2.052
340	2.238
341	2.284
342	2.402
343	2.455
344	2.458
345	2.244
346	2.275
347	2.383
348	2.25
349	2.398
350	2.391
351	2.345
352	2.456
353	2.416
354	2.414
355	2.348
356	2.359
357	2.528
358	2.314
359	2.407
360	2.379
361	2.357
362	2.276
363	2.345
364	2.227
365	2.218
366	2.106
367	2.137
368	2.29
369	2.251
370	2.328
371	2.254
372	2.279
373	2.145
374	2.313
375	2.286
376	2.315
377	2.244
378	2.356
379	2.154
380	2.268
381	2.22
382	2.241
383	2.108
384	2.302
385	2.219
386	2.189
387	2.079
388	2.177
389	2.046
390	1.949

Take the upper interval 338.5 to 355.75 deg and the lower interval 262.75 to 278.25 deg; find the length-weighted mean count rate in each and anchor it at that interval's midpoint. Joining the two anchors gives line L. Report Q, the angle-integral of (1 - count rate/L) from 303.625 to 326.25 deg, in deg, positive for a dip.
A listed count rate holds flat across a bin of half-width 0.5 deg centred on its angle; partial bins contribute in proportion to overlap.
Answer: 8.9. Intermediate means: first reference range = 2.23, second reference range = 2.34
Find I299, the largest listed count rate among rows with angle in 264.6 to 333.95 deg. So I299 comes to 2.416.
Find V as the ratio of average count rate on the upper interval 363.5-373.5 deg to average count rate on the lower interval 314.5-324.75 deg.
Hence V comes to 1.51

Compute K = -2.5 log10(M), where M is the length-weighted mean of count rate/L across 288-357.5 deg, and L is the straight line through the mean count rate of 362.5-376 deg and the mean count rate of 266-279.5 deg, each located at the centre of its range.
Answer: 0.17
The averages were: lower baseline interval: 2.23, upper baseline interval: 2.25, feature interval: 1.91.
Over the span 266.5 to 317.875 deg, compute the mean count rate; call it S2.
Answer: 1.91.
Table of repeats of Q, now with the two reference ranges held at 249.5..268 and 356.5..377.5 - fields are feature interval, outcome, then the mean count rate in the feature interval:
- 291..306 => 2.89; 1.89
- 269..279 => 0.57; 2.22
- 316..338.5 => 4.94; 1.81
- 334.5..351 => 0.44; 2.24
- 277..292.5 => 0.20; 2.32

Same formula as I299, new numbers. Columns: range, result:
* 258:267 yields 2.439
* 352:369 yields 2.528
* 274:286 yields 2.4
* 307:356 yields 2.458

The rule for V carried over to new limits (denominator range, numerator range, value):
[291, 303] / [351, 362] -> 1.20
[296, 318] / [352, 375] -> 1.58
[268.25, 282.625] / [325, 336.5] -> 0.88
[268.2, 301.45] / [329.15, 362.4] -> 1.03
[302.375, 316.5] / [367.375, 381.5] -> 1.79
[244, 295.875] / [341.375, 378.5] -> 1.01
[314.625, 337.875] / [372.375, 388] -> 1.27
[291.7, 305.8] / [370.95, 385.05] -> 1.20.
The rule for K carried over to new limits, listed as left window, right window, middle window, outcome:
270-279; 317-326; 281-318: 0.09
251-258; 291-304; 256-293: -0.03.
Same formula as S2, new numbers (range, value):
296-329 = 1.55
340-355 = 2.36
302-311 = 1.37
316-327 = 1.61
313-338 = 1.72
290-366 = 1.94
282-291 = 2.32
